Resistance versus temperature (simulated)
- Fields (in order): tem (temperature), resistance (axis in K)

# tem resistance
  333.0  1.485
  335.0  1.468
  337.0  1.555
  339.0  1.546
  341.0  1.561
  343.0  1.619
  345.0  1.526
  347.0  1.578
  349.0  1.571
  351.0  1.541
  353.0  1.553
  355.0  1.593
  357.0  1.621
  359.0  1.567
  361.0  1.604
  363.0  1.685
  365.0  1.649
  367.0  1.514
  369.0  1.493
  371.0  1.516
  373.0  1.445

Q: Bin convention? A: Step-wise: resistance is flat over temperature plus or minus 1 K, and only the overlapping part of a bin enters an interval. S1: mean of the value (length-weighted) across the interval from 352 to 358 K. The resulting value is 1.59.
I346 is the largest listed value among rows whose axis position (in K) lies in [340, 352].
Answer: 1.619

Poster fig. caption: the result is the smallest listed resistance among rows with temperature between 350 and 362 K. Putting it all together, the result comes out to 1.541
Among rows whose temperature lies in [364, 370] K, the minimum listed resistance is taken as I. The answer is 1.493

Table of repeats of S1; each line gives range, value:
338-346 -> 1.56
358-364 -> 1.62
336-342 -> 1.55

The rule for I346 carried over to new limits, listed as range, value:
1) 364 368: 1.649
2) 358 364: 1.685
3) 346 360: 1.621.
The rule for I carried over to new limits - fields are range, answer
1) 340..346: 1.526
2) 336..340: 1.546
